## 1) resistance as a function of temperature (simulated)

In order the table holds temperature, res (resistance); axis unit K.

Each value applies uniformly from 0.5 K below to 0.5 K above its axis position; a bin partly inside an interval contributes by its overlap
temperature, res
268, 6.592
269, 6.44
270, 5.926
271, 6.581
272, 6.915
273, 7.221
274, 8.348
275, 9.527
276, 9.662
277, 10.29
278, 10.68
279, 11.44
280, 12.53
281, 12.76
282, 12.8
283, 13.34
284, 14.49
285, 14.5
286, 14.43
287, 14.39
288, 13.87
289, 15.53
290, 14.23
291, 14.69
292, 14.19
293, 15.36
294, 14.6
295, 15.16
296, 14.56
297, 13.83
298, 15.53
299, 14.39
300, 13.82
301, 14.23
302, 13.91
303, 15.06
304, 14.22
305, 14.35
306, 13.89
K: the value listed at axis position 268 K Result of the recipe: 6.592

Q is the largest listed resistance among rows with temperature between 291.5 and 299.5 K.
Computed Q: 15.53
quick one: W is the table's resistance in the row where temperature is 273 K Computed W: 7.221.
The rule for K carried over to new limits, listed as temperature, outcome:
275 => 9.527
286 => 14.43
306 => 13.89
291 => 14.69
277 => 10.29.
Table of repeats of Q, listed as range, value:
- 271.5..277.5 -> 10.29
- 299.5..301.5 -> 14.23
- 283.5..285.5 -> 14.5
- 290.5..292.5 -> 14.69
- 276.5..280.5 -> 12.53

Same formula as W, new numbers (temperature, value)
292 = 14.19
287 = 14.39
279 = 11.44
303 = 15.06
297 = 13.83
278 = 10.68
